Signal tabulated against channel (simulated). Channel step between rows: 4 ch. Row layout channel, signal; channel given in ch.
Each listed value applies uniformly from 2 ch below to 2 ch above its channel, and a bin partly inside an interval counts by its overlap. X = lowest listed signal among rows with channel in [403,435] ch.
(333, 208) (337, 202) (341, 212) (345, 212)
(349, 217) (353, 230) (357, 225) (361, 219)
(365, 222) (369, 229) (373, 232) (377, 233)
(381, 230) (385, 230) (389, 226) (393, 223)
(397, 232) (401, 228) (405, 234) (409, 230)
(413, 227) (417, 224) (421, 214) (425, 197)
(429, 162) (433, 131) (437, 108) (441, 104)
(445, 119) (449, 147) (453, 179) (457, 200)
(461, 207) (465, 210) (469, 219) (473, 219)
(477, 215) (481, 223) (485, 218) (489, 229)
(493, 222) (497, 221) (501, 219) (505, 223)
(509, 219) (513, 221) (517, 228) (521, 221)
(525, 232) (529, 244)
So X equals 131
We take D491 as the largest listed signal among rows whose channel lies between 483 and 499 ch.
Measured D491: 229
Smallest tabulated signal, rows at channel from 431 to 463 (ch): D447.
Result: 104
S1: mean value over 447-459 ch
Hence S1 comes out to 175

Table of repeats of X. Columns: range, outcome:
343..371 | 212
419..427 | 197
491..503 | 219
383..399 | 223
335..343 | 202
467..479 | 215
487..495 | 222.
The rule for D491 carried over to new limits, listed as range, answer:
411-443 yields 227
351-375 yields 232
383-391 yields 230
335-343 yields 212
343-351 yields 217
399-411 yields 234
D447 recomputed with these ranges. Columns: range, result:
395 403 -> 228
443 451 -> 119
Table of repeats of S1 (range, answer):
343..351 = 214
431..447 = 116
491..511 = 221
